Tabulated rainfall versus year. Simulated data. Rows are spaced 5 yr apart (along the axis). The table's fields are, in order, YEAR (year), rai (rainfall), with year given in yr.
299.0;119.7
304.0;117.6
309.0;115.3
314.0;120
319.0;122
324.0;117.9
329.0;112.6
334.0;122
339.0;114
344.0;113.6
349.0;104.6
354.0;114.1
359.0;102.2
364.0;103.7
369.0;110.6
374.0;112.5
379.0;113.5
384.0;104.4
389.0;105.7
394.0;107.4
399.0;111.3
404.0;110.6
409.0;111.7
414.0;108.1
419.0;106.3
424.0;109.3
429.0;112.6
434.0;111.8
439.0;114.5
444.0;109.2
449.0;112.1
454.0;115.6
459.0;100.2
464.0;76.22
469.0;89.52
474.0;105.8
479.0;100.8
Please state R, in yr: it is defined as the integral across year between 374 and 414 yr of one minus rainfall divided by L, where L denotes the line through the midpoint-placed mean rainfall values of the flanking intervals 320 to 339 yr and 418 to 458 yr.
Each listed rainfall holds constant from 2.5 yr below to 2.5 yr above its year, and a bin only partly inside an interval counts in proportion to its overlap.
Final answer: 1.5 yr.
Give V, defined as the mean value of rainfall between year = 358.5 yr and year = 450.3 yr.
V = 109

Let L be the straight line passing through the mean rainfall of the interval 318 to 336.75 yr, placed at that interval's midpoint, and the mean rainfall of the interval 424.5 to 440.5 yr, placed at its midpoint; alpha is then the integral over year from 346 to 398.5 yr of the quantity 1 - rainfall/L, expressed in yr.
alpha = 3.5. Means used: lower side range 118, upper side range 112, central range 108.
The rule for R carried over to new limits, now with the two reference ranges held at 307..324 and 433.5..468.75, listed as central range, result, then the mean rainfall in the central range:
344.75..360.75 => 1.0 yr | 108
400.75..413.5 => -0.2 yr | 111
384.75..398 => 0.5 yr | 107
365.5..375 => 0.2 yr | 111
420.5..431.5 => -0.4 yr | 111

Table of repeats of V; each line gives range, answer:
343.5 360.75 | 108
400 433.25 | 110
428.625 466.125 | 106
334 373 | 110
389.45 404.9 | 109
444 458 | 112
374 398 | 108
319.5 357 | 114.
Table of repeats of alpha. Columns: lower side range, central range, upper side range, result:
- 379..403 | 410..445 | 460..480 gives -3.2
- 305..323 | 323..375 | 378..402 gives 1.2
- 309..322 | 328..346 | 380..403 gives 0.1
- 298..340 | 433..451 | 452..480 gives -2.0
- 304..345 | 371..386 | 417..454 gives 0.5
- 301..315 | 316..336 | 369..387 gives -0.5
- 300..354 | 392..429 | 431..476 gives -0.5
